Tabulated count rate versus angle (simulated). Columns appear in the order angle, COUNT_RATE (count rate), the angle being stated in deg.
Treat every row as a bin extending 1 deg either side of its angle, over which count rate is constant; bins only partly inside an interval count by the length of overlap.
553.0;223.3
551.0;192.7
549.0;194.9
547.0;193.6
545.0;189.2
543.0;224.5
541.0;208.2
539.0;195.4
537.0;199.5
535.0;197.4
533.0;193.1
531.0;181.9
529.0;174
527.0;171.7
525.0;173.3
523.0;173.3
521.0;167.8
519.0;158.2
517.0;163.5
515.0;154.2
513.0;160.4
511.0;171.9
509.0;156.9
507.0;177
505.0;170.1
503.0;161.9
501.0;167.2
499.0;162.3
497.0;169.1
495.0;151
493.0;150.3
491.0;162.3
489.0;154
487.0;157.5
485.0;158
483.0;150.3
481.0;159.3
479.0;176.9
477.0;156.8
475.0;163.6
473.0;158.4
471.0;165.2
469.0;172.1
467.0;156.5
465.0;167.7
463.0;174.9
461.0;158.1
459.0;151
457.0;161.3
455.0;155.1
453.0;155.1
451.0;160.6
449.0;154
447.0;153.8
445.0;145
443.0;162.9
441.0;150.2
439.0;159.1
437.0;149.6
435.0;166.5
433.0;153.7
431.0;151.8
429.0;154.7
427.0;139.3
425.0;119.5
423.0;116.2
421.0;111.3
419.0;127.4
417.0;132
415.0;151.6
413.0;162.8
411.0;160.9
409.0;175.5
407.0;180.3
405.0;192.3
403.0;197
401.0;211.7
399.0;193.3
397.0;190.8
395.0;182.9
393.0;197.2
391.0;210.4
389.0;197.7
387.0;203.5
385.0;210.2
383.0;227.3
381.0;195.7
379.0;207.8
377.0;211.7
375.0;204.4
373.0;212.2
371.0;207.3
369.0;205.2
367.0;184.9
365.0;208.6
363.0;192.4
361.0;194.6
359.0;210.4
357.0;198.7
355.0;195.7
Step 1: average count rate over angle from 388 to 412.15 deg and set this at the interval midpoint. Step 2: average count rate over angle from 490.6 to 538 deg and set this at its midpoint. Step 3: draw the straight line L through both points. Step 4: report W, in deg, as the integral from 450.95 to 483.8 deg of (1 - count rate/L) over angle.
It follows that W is 3.09 deg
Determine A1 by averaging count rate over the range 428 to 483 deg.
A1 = 159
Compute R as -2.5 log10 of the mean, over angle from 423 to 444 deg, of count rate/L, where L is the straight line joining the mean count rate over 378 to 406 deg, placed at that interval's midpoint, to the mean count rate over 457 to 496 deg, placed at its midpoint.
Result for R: 0.21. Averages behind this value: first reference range 201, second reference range 160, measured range 149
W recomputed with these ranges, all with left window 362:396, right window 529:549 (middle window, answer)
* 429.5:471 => 8.8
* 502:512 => 1.5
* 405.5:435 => 8.0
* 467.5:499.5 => 6.2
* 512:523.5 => 2.0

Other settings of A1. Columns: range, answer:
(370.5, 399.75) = 204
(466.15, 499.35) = 160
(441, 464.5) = 157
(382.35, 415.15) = 192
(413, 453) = 146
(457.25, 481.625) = 163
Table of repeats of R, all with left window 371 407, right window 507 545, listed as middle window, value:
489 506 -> 0.144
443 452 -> 0.239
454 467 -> 0.182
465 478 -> 0.161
